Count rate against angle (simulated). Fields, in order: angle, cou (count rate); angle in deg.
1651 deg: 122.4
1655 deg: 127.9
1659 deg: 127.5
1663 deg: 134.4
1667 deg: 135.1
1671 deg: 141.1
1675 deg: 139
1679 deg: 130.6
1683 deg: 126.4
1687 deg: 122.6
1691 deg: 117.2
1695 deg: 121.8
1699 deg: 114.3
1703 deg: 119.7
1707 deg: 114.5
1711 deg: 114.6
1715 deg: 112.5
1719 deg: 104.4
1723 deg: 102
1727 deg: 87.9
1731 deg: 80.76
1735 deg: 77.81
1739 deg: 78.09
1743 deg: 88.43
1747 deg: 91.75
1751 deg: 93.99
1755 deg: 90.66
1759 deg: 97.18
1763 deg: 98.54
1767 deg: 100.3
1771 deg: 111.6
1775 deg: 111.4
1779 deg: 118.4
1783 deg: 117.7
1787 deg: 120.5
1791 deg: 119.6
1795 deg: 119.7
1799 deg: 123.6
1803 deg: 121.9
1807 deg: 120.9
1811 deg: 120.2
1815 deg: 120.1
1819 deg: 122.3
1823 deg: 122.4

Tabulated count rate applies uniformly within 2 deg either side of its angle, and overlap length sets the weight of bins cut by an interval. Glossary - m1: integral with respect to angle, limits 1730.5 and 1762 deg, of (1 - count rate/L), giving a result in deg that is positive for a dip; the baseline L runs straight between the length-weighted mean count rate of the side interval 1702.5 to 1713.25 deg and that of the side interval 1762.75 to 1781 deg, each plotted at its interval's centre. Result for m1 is 6.7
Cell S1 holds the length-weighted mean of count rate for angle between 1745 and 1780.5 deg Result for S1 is 101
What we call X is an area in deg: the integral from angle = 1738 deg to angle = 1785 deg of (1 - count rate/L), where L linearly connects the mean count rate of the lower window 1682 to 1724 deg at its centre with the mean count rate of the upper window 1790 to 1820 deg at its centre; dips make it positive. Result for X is 7.3 deg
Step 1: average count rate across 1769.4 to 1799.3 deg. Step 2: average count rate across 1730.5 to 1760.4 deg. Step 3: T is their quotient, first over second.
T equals 1.34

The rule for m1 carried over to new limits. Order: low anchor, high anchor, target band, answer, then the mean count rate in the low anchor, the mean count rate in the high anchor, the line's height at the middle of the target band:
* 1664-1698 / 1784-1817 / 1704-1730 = 4.3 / 129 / 121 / 126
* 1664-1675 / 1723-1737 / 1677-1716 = -2.0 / 138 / 85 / 114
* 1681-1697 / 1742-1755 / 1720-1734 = 1.7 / 122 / 91.5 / 103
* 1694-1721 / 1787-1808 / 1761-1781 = 1.9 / 114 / 121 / 119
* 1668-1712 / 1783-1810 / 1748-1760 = 2.8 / 124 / 121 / 122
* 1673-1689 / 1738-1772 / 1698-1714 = 0.3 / 130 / 94.5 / 118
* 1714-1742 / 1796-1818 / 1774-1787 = -0.7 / 91.1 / 121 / 111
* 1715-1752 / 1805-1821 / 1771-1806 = -2.3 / 90.6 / 121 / 112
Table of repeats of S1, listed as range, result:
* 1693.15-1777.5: 101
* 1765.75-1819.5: 118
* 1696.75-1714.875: 116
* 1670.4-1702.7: 126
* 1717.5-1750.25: 88.9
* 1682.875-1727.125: 114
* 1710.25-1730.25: 102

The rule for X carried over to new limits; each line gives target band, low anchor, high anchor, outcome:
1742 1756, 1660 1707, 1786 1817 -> 3.6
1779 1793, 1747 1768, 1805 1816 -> -1.3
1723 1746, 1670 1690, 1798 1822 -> 7.6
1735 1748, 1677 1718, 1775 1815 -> 3.8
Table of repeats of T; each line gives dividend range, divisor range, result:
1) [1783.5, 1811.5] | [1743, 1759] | 1.31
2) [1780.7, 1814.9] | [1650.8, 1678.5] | 0.91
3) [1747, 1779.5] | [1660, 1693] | 0.78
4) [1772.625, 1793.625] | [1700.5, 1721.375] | 1.04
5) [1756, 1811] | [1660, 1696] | 0.88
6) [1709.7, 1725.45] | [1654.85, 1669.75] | 0.81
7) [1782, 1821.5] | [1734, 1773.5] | 1.29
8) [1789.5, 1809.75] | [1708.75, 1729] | 1.16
